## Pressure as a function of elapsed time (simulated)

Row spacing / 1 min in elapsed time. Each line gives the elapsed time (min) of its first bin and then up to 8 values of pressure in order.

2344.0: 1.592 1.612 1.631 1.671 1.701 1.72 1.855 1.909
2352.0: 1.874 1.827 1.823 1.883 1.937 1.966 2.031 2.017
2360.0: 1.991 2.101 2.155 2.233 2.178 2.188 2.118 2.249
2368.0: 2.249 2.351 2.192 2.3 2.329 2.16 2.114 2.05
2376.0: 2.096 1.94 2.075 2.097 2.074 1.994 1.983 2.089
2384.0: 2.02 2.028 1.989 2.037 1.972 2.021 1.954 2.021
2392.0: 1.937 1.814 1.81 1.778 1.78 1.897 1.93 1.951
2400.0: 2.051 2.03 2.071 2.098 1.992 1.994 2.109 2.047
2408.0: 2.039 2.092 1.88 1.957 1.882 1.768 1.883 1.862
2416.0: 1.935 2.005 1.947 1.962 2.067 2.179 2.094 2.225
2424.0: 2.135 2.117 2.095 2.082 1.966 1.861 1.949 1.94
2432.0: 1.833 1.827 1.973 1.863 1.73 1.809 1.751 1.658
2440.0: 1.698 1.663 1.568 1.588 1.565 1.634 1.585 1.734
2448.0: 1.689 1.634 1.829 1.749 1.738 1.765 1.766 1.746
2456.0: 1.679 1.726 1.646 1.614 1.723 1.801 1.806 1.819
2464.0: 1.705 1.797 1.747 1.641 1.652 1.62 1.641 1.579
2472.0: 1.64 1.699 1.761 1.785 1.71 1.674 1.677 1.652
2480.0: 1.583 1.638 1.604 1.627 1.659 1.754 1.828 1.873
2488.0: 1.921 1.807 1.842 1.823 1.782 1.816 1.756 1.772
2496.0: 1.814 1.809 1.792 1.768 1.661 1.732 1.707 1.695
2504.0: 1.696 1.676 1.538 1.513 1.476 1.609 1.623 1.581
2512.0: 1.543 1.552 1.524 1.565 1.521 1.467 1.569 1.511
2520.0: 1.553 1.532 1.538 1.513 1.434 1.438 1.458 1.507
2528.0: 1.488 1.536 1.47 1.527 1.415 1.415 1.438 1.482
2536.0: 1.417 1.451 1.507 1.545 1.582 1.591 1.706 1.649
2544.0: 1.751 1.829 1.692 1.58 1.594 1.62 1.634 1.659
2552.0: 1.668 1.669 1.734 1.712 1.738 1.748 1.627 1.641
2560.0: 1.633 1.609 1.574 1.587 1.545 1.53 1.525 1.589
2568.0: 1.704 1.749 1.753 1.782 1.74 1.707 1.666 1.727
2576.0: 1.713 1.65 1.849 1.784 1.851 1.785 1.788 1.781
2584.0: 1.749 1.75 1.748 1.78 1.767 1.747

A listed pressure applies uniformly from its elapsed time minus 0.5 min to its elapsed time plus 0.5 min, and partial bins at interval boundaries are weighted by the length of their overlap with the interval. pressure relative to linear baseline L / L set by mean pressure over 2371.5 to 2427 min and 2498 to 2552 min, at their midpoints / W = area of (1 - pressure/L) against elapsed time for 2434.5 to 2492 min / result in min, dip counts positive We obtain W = 2.3 min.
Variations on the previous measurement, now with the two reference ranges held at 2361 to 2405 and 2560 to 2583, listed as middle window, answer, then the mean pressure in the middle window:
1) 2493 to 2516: 2.10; 1.66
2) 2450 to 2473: 2.33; 1.71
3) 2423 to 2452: 2.09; 1.81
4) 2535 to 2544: 0.98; 1.56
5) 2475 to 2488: 1.13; 1.7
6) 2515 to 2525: 1.55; 1.51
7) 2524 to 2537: 2.25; 1.46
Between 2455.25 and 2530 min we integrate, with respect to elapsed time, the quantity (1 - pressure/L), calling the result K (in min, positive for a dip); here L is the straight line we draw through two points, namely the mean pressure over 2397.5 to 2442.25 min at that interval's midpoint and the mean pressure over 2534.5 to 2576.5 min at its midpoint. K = 5.3 min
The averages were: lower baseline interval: 1.95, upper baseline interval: 1.64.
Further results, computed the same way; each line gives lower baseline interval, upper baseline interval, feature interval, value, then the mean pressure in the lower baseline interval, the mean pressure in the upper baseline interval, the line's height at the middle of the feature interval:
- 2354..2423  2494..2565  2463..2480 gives 0.84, 2.03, 1.6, 1.78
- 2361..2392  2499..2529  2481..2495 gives -0.90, 2.11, 1.56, 1.67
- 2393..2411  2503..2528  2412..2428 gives -0.99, 1.97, 1.54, 1.9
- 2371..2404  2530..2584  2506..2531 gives 2.98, 2.01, 1.65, 1.73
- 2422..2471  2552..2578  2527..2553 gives 1.87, 1.78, 1.67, 1.69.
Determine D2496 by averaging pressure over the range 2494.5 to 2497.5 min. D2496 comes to 1.8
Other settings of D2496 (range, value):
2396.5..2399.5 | 1.93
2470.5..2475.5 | 1.69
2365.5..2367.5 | 2.18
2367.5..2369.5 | 2.3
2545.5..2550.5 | 1.62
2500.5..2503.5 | 1.71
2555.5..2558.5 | 1.7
